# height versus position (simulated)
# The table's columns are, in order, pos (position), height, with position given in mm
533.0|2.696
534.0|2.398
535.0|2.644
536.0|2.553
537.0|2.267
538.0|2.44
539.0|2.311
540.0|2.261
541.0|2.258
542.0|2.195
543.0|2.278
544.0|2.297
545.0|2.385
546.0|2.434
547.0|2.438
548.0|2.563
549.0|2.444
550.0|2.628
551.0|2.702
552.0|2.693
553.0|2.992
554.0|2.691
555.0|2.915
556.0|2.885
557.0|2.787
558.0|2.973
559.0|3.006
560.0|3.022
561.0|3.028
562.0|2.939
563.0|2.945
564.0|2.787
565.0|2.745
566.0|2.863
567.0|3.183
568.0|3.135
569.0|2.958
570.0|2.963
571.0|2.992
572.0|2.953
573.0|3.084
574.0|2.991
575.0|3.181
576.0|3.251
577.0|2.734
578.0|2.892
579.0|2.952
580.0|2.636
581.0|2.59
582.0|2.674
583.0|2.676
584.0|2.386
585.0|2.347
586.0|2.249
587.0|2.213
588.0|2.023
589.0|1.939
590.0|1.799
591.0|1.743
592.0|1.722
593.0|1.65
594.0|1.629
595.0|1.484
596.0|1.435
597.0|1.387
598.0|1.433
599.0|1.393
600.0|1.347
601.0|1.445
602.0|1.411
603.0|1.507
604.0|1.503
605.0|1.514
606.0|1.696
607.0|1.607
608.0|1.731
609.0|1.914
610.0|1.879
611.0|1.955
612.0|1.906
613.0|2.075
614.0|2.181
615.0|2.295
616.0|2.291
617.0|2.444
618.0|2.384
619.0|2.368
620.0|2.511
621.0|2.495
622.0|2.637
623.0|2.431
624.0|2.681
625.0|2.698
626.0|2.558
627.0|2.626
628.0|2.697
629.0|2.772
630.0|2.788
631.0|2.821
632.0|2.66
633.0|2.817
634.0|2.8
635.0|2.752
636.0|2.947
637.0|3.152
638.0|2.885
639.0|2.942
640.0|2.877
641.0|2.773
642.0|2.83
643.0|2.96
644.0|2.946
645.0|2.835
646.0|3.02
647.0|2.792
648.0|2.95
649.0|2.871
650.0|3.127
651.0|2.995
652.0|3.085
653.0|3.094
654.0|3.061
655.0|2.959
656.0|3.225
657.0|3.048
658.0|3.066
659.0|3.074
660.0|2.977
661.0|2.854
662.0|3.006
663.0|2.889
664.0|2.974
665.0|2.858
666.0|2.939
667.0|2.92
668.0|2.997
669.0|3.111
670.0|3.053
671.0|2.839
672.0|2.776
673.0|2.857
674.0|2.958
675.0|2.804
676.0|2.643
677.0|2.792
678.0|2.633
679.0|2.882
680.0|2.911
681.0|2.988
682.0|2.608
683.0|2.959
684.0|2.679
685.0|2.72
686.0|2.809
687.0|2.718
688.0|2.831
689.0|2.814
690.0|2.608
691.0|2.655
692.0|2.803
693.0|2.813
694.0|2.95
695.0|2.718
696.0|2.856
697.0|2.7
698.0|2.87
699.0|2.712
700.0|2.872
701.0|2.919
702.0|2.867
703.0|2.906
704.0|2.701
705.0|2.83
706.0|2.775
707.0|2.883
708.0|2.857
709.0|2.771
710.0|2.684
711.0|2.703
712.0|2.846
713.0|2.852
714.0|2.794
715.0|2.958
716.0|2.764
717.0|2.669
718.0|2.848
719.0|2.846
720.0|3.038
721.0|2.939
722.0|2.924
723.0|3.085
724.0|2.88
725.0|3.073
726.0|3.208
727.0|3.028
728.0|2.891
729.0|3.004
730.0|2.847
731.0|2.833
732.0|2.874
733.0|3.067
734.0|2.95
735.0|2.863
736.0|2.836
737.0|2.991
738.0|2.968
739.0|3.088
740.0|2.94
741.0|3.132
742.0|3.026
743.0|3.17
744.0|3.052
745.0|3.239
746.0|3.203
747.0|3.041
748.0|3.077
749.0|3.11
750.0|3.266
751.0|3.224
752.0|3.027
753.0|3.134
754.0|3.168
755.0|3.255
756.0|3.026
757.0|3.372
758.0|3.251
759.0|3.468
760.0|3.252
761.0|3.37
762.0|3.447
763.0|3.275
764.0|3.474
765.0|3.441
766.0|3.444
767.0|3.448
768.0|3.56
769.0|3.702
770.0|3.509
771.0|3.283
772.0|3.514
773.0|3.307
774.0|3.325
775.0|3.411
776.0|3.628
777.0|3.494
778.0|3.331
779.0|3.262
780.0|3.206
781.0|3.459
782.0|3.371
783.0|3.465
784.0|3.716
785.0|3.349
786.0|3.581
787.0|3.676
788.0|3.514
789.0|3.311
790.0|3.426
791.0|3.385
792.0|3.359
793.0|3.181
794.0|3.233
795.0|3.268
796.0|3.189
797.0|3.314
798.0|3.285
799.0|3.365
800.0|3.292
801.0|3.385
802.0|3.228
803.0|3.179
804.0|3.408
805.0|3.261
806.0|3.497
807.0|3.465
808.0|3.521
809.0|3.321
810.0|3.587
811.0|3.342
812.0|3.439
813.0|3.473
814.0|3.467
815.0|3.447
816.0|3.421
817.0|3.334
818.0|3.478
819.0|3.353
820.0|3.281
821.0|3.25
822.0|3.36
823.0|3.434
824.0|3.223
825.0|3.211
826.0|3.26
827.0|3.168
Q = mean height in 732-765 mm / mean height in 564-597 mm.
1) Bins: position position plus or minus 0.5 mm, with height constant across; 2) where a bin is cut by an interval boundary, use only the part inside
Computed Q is 1.26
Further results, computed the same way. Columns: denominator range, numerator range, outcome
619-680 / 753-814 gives 1.18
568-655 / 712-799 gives 1.31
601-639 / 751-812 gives 1.45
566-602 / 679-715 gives 1.21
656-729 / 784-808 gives 1.17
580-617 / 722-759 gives 1.63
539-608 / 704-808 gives 1.33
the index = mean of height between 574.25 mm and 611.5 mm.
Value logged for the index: 2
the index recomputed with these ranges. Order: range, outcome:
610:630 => 2.42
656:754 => 2.91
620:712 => 2.84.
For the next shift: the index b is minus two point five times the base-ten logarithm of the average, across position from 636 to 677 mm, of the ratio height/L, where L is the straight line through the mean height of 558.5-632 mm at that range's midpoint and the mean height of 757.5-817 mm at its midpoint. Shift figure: -0.10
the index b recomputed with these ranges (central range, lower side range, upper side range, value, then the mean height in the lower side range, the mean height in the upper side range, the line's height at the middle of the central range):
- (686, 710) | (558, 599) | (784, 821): 0.07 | 2.51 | 3.38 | 2.97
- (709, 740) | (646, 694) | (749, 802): 0.08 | 2.9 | 3.36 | 3.14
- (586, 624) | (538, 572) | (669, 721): 0.41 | 2.72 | 2.81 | 2.75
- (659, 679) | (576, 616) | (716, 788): -0.14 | 1.97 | 3.2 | 2.54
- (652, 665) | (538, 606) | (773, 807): -0.08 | 2.41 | 3.37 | 2.79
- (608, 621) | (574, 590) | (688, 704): 0.21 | 2.57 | 2.8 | 2.64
